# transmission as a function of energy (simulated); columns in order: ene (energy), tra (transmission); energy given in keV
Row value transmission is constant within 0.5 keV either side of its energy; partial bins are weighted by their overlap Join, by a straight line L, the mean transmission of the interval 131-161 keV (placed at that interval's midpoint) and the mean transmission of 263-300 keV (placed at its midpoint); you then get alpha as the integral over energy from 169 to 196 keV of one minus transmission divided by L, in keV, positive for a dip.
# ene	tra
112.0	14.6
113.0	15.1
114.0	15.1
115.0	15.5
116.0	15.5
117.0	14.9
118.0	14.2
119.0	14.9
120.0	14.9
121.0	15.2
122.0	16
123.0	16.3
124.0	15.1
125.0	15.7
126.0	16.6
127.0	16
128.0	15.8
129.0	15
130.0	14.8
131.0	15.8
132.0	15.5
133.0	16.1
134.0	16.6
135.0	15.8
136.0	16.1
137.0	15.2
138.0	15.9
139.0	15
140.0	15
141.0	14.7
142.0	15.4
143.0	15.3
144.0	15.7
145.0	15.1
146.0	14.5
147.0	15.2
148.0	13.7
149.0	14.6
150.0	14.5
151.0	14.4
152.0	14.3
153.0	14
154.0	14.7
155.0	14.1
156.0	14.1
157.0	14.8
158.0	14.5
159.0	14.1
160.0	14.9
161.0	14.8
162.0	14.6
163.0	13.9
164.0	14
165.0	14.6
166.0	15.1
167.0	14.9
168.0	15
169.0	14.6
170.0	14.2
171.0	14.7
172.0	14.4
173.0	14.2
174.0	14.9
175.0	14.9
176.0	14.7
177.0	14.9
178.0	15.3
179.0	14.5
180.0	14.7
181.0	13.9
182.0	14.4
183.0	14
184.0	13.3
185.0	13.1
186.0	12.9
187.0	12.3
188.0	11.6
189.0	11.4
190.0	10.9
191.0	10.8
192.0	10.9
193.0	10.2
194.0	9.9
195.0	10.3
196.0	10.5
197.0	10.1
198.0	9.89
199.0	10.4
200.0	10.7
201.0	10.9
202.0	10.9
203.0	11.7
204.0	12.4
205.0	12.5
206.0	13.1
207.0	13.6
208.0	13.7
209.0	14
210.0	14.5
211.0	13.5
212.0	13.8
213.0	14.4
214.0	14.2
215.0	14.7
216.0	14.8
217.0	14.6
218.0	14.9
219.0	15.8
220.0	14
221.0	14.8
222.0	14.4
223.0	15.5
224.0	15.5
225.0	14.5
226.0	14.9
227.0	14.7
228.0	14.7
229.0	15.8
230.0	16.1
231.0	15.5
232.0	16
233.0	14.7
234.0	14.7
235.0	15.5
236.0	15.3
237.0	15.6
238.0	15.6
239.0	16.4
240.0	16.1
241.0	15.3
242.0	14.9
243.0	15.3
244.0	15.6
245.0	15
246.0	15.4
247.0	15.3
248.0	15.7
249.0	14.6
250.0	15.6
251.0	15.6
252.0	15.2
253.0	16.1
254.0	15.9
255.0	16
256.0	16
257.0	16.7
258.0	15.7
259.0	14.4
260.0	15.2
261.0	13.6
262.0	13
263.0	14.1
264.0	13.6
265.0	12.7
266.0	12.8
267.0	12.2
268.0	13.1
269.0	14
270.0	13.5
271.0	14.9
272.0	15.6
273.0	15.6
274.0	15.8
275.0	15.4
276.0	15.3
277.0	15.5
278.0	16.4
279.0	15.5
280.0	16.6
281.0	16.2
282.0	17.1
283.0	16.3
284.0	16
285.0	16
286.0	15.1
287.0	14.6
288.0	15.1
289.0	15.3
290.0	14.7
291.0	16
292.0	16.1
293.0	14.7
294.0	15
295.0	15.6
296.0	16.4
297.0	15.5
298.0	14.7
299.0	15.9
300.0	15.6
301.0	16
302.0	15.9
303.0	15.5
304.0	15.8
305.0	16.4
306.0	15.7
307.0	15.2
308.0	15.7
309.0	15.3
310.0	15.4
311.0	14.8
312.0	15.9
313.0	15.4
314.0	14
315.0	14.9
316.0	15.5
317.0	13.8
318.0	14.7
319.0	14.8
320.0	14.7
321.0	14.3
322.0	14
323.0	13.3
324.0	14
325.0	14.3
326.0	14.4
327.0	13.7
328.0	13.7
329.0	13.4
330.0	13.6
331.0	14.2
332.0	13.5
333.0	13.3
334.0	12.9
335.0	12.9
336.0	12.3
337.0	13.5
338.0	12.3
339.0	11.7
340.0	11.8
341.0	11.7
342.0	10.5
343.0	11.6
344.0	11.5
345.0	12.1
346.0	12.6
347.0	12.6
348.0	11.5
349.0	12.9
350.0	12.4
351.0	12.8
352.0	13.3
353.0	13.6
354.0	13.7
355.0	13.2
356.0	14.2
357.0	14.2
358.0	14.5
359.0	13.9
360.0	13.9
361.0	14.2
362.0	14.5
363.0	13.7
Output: 3.4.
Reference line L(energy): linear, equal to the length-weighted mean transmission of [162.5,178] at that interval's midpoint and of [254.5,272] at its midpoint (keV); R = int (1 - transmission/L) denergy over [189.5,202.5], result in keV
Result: 3.6 keV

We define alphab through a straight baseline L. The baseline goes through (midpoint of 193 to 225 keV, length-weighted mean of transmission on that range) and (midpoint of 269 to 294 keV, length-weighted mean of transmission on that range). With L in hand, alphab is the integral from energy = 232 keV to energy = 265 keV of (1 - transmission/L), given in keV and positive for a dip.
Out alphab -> -2.0 keV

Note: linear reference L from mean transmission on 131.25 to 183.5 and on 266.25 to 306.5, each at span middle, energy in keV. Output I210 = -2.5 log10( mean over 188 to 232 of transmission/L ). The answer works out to 0.15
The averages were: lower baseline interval 14.8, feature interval 13.1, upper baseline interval 15.4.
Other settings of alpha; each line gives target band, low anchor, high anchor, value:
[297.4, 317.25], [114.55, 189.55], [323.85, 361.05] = -3.03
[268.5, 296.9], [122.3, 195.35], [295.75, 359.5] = -2.93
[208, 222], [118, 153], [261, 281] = 0.38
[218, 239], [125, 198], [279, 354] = -1.43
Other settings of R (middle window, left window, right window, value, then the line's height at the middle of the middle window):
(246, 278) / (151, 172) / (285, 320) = 0.54 keV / 15.1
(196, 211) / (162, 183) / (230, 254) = 2.95 keV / 15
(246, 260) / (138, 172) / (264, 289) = -0.58 keV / 15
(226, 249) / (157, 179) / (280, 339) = -1.03 keV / 14.7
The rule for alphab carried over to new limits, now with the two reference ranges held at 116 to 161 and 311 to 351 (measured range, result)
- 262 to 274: 0.0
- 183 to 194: 2.2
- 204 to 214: 0.6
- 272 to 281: -1.3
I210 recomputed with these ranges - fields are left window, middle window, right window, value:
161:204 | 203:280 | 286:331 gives -0.07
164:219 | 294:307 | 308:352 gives -0.17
